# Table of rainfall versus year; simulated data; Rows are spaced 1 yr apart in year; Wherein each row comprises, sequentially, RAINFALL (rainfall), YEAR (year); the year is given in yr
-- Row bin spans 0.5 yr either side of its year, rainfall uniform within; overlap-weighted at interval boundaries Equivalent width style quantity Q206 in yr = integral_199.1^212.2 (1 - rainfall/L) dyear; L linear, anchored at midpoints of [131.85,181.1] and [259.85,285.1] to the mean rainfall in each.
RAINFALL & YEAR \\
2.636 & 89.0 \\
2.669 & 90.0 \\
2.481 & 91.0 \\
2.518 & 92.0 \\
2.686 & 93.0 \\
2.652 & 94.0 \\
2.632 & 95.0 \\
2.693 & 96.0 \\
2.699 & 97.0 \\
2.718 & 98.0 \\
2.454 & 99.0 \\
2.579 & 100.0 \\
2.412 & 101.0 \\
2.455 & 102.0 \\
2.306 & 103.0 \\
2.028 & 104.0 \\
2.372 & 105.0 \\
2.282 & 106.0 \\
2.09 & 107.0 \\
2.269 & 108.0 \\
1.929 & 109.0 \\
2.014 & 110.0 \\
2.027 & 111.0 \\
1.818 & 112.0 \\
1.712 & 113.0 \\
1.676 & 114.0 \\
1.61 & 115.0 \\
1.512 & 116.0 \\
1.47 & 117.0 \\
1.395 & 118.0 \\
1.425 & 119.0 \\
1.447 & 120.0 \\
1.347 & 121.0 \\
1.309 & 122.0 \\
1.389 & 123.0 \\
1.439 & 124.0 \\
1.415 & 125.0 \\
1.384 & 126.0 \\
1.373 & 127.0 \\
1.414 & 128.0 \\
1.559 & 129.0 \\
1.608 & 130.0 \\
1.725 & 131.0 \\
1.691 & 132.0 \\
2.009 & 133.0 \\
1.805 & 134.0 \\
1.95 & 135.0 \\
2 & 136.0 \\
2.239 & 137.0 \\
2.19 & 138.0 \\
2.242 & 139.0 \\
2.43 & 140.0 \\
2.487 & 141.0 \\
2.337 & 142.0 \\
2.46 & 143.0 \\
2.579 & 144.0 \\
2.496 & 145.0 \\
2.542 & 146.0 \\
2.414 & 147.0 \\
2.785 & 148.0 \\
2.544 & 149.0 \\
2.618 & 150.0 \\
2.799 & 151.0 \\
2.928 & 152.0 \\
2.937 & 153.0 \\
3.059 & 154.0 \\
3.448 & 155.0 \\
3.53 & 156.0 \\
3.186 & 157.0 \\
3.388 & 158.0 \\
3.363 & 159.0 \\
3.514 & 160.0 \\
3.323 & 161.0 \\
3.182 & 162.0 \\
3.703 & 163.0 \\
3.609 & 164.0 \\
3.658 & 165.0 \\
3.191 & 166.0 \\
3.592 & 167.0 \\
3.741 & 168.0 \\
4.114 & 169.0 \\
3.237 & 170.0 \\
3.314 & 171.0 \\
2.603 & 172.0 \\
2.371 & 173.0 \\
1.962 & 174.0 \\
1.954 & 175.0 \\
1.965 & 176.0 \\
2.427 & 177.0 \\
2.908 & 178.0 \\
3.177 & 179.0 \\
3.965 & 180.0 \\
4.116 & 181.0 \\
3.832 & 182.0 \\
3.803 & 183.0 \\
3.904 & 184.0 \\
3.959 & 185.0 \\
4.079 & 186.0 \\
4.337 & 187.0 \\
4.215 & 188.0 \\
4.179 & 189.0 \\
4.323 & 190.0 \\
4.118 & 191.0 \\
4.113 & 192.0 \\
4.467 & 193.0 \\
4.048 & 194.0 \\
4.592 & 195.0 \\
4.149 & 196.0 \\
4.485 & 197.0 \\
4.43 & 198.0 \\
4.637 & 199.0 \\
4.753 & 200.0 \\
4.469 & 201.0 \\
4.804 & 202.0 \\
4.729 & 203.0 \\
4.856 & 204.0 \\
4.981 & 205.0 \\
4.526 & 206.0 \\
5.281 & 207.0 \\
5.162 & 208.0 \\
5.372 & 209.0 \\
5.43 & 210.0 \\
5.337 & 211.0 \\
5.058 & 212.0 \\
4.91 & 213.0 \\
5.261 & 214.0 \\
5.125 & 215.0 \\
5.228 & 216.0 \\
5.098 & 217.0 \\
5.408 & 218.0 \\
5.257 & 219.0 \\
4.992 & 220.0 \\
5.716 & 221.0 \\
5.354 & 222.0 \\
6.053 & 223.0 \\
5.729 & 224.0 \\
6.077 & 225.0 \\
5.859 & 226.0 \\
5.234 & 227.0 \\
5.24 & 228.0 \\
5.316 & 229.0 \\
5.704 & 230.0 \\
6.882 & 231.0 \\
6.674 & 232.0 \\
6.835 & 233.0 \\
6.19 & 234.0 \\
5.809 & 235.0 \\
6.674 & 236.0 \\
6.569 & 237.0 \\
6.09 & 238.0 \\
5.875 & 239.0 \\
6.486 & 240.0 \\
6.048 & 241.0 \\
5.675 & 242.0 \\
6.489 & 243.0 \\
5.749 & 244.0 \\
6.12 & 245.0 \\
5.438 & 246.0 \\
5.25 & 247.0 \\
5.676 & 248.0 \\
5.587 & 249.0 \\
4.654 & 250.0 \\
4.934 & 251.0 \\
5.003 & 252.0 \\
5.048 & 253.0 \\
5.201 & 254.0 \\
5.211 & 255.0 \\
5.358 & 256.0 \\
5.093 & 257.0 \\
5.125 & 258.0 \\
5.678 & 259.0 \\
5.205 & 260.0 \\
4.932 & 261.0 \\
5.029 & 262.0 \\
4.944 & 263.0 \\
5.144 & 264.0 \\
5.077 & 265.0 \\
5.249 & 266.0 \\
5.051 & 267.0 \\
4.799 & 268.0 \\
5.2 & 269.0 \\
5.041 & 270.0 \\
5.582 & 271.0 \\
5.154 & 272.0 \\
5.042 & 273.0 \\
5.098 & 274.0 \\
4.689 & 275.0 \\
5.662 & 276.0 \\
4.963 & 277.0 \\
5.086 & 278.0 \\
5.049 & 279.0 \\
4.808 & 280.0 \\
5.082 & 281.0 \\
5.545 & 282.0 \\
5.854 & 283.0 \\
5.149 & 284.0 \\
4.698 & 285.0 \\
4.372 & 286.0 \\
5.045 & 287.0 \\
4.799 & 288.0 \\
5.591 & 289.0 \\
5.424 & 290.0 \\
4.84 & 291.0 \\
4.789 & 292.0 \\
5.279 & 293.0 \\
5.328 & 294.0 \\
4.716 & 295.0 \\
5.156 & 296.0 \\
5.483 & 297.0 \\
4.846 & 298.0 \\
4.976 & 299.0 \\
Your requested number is -4.0 yr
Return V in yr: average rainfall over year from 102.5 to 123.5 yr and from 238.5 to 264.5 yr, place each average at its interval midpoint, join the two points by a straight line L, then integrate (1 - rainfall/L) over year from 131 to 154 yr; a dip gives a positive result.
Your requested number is 1.65 yr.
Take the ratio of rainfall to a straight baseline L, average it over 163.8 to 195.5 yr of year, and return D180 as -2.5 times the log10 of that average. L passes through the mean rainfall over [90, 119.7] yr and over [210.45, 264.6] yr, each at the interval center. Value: 0.15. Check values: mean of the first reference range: 2.17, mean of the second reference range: 5.57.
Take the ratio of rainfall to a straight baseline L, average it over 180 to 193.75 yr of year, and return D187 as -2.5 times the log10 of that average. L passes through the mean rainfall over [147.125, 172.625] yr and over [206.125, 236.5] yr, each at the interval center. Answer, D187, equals 0.044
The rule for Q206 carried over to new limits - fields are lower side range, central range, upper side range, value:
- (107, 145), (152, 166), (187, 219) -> -1.3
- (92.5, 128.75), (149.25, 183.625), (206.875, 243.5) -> 5.2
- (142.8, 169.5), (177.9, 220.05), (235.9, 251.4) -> -1.0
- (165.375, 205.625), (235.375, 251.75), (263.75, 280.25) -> -4.0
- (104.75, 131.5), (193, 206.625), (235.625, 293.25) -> -3.2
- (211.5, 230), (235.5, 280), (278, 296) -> -1.3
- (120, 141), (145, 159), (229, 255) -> -2.2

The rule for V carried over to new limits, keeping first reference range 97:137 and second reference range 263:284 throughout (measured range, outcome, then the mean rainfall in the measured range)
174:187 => -0.49 yr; 3.33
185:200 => -3.74 yr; 4.3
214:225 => -3.85 yr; 5.42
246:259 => -1.38 yr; 5.21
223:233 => -4.11 yr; 5.92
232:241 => -4.02 yr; 6.32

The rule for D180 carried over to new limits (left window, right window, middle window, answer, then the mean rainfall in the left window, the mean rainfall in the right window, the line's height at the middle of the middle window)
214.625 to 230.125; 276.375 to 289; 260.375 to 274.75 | 0.02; 5.46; 5.07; 5.16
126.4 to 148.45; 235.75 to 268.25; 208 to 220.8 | -0.20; 2.1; 5.46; 4.36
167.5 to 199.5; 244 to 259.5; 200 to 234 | -0.20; 3.67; 5.31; 4.47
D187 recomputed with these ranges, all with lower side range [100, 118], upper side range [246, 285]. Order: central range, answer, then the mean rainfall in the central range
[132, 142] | 0.20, 2.14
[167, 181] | 0.12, 2.97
